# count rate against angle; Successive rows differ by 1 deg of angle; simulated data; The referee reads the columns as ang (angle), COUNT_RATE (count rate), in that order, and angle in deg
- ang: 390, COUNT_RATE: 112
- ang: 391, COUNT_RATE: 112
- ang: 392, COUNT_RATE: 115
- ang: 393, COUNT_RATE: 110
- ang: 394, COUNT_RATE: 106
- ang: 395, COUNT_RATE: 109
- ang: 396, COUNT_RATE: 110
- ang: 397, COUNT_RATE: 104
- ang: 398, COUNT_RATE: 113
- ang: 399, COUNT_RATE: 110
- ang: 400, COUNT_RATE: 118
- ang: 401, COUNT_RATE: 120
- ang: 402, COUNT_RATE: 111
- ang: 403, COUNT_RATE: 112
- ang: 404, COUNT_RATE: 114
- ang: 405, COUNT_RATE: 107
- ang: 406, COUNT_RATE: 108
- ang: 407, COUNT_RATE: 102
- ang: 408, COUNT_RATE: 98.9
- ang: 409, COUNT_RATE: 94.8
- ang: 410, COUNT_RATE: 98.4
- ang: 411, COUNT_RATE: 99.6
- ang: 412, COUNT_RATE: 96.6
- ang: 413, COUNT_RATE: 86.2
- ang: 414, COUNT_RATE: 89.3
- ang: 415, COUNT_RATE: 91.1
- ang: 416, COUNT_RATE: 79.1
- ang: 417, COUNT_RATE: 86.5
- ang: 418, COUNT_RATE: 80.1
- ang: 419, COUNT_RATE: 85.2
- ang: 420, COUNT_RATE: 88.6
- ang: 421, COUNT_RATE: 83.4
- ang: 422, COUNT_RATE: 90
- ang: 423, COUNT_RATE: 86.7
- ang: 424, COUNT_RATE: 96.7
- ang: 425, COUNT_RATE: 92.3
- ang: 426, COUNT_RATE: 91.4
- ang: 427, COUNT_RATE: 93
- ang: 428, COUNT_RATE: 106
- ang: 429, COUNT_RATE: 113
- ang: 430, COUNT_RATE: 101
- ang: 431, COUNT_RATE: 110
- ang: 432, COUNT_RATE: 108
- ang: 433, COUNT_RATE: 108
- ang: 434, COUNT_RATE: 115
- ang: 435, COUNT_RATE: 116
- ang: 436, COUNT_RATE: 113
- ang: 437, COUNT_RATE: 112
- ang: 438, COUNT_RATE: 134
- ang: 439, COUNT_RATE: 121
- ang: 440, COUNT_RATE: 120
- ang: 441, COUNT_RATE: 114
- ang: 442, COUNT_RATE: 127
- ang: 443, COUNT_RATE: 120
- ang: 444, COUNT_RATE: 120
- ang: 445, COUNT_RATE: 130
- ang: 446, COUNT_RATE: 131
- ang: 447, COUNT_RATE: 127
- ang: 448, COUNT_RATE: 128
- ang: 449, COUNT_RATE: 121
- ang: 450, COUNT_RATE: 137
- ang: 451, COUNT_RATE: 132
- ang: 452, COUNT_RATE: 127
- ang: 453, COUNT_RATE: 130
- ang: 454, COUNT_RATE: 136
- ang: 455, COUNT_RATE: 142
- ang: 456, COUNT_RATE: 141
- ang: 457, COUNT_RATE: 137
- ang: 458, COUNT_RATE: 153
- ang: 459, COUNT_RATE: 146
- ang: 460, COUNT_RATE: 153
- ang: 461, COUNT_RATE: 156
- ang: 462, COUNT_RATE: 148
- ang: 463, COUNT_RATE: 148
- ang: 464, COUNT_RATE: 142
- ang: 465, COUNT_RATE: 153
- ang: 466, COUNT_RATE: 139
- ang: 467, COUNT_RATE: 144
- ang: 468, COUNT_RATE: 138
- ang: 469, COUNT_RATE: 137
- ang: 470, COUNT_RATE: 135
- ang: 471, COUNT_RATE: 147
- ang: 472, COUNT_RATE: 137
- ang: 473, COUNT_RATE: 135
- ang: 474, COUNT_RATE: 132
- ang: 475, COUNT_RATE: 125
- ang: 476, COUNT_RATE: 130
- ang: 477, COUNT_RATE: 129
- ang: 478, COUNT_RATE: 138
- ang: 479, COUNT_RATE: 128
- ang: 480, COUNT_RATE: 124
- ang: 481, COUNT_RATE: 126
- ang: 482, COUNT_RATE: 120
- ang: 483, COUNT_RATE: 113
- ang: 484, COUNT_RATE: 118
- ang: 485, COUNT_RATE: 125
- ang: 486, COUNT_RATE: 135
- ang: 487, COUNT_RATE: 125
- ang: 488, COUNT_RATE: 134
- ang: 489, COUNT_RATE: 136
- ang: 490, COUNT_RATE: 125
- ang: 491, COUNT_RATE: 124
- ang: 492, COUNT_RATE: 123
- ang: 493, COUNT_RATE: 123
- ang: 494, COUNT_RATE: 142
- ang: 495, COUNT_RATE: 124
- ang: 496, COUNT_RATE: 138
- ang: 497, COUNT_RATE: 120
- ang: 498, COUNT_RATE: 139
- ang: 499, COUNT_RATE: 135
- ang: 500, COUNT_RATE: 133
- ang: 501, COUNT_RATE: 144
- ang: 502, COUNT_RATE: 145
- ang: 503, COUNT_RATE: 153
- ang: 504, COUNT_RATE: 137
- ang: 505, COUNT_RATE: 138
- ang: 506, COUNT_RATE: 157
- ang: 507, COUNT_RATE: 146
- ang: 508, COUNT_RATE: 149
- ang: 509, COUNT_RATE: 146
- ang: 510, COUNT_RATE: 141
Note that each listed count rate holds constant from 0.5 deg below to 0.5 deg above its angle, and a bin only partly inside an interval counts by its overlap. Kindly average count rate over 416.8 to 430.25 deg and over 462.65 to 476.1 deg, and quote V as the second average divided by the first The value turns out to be 1.50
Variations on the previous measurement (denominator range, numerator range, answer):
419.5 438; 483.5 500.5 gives 1.27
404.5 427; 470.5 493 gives 1.39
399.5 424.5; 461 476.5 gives 1.44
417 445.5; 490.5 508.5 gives 1.30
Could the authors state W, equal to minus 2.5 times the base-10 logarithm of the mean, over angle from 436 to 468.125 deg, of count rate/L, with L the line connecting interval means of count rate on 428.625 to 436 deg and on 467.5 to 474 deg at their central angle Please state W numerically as -0.08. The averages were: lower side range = 110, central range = 134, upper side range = 138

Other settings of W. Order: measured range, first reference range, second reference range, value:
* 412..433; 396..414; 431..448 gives 0.20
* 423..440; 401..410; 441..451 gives 0.11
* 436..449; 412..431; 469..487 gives -0.17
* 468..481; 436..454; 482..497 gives -0.06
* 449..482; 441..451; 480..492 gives -0.10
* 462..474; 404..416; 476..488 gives -0.17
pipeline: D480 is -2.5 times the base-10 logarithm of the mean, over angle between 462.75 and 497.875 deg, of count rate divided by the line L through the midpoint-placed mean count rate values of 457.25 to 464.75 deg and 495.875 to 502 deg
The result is 0.083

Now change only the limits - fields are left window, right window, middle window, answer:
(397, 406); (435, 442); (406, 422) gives 0.25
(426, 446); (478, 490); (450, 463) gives -0.18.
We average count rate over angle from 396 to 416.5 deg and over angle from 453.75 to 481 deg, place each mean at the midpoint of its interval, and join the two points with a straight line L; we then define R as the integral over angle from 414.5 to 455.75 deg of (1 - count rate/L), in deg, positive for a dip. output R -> 3.4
